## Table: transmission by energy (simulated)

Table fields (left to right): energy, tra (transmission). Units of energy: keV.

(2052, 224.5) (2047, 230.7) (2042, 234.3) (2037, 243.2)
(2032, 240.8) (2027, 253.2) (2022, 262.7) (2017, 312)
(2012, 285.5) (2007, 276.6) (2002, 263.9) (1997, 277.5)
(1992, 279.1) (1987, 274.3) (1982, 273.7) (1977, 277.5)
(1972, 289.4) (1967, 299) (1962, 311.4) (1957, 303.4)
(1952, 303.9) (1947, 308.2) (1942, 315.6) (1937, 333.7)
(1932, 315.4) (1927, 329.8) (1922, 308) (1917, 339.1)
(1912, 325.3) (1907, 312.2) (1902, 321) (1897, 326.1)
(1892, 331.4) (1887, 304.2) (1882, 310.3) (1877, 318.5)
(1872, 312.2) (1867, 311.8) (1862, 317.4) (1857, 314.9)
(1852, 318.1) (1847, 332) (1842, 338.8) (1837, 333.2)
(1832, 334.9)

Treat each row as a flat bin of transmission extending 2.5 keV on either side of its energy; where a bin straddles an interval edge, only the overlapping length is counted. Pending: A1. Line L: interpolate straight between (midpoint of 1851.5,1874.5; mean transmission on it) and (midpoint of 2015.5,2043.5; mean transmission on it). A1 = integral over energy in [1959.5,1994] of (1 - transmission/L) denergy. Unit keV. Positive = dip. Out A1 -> -1.4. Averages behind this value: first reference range 315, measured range 286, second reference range 257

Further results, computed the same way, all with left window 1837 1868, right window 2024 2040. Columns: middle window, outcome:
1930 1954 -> -2.6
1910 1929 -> -2.0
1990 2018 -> -2.5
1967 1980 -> -0.7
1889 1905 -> -1.1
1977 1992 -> -0.5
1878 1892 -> -0.2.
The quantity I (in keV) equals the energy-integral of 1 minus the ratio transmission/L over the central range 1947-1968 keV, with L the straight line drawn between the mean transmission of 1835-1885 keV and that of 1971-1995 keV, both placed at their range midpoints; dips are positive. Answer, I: -1.3 keV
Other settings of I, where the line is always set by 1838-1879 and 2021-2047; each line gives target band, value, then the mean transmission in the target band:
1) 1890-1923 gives -2.63 keV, 324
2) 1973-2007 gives -1.50 keV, 275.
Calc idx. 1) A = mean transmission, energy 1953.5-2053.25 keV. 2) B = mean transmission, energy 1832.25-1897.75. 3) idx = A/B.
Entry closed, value 0.8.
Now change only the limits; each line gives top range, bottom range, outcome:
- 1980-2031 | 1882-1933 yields 0.86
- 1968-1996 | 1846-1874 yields 0.88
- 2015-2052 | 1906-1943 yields 0.78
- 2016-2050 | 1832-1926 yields 0.78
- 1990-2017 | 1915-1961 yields 0.88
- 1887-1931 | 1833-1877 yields 1.00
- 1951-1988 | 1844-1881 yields 0.92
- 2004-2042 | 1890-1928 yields 0.82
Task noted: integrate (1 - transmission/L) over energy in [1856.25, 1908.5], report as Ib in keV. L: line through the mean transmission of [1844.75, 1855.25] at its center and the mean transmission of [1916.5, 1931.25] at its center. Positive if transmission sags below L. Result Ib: 1.1 keV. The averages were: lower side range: 324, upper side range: 323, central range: 316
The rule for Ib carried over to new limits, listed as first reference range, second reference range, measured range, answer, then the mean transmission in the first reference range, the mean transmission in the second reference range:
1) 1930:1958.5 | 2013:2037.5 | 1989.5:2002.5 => 0.4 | 314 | 265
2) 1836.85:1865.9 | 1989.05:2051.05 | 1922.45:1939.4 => -1.7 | 324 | 262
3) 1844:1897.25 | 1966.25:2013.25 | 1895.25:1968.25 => -4.7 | 318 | 279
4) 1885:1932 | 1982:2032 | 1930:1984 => -0.8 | 322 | 274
